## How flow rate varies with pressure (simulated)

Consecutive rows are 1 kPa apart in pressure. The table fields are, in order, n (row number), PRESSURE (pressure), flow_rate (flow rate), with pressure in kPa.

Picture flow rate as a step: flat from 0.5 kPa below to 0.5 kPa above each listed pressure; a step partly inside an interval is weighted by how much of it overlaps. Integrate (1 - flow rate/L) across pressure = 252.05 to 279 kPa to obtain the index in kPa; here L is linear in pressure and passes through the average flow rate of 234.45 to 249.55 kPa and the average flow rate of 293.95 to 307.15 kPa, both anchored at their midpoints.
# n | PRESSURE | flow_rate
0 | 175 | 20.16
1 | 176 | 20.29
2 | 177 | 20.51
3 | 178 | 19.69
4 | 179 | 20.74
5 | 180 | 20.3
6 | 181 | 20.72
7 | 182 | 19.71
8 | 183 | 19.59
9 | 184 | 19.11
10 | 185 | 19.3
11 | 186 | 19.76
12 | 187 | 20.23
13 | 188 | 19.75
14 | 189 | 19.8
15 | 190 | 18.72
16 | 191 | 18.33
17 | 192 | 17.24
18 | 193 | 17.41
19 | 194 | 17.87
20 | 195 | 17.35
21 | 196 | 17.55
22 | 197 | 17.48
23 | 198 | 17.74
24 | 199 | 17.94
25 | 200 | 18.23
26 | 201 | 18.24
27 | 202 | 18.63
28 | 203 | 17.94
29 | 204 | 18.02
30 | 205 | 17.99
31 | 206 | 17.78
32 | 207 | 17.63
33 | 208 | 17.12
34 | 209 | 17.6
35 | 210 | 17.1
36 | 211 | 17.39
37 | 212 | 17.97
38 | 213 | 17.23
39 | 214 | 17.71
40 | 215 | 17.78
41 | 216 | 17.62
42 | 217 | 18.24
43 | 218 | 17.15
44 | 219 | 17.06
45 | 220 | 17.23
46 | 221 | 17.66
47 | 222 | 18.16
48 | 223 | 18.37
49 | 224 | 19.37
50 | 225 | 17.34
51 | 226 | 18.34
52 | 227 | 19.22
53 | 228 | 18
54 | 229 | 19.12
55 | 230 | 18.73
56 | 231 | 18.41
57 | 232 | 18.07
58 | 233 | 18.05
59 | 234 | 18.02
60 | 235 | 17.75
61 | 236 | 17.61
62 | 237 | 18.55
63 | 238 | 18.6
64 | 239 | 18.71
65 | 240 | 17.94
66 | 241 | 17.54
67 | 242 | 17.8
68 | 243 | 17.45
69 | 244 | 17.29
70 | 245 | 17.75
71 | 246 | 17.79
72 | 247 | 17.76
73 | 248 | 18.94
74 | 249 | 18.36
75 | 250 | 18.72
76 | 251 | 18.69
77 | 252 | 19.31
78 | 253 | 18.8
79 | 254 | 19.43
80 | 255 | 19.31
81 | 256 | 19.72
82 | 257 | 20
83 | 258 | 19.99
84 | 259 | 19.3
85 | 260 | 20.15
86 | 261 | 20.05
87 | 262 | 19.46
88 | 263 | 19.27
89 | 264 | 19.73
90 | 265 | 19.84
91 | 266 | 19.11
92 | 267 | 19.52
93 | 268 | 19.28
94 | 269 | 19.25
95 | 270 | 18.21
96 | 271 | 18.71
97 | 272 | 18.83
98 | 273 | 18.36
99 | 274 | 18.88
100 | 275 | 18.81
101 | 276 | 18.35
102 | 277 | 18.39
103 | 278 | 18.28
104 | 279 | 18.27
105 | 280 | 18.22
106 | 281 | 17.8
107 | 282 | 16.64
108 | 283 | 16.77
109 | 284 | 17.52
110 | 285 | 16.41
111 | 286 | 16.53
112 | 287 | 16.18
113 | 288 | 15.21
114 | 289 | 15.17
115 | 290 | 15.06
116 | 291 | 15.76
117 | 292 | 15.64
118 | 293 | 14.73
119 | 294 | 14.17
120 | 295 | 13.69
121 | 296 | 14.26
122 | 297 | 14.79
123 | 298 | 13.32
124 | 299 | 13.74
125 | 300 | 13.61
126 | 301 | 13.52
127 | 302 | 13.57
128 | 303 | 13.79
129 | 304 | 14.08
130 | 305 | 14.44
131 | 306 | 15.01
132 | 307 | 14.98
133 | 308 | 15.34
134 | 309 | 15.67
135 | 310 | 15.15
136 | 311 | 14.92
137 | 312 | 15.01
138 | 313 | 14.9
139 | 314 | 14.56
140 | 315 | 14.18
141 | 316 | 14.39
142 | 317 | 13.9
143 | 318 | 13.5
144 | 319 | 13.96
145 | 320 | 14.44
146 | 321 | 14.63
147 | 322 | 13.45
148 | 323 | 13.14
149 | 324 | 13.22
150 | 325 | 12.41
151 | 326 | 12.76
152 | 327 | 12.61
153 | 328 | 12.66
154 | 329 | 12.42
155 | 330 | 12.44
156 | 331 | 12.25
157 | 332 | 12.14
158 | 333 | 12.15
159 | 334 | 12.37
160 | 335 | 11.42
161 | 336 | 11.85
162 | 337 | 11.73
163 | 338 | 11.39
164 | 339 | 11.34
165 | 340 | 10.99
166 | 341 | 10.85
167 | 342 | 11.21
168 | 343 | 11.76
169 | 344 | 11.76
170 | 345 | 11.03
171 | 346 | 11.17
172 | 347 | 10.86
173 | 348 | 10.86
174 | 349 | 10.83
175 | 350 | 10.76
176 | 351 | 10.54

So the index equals -4.57 kPa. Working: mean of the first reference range 18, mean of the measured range 19.2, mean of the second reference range 14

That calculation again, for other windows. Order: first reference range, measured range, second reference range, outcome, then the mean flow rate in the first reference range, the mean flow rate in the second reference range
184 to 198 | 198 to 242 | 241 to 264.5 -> 1.7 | 18.5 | 18.9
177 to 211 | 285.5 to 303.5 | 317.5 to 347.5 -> -0.8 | 18.6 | 12.3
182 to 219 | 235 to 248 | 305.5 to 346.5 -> -1.2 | 18.1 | 13.1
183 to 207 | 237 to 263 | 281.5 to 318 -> -3.5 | 18.4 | 14.9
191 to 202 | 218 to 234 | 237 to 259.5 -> 0.1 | 17.8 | 18.6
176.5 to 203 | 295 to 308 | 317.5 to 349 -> -0.4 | 18.9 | 12.2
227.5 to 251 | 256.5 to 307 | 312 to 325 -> -3.1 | 18.1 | 14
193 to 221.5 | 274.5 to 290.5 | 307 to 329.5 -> -2.0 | 17.7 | 14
